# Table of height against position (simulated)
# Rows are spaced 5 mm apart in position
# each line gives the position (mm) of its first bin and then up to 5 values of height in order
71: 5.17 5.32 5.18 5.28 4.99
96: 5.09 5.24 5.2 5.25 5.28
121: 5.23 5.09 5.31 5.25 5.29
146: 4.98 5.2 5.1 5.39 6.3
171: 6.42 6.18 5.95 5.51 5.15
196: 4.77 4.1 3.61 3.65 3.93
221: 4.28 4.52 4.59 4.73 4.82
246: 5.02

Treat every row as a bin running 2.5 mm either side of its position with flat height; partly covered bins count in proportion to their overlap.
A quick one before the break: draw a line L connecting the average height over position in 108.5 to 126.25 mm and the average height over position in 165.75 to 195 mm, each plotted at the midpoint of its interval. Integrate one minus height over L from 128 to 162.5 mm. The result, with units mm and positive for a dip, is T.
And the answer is 1.8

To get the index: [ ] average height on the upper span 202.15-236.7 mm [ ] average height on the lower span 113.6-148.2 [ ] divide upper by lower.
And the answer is 0.80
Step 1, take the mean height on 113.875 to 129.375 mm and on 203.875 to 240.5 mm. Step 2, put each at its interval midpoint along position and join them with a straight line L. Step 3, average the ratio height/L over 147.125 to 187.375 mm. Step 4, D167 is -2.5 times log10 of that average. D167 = -0.20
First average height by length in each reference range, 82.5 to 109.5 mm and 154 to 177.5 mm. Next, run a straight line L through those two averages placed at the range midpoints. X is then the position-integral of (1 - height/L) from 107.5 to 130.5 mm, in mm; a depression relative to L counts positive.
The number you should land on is 0.76 mm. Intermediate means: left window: 5.16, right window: 5.88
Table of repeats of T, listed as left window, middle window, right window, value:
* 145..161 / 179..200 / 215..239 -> -1.89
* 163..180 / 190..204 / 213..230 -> 1.76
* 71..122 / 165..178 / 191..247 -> -4.43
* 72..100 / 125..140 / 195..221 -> -1.63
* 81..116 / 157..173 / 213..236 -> -4.02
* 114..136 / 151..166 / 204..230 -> -1.95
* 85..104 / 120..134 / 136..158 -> -0.16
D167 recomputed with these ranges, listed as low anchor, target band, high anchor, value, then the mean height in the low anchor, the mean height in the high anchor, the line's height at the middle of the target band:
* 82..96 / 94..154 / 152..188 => 0.05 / 5.13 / 5.81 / 5.43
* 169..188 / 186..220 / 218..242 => 0.24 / 6.02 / 4.56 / 5.32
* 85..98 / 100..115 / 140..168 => -0.01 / 5.1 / 5.36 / 5.17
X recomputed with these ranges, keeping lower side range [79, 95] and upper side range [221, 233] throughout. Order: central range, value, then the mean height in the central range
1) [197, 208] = 1.48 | 3.99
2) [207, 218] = 1.94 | 3.76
